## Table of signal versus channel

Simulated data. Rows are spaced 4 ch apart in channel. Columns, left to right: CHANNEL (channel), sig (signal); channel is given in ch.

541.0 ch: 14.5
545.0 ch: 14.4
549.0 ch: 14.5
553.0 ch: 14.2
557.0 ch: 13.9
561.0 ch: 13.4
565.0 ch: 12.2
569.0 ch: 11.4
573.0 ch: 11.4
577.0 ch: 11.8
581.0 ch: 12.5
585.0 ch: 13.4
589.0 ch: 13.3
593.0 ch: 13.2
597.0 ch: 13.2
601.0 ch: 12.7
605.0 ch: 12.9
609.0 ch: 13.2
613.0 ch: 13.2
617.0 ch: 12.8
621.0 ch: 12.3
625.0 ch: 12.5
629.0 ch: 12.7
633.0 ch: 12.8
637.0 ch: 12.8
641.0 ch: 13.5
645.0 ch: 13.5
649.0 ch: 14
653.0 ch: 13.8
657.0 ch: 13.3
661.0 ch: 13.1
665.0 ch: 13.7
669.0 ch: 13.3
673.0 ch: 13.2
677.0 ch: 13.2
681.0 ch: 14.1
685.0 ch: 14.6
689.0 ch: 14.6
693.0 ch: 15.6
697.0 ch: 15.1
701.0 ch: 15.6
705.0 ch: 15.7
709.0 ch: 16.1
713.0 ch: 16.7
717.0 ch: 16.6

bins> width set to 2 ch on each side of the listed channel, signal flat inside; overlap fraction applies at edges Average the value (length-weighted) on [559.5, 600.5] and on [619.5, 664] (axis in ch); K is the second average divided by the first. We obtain 1.0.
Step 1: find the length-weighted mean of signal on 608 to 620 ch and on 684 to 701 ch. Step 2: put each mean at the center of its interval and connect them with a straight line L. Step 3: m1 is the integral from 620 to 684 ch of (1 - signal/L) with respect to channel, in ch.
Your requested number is 3.3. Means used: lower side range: 13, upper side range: 15.1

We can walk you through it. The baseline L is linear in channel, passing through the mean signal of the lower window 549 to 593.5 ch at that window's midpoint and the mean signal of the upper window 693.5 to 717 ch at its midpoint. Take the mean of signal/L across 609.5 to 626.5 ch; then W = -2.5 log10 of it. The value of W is 0.09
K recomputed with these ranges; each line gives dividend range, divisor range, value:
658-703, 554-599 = 1.11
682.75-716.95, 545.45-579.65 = 1.20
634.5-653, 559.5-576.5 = 1.12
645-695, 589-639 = 1.08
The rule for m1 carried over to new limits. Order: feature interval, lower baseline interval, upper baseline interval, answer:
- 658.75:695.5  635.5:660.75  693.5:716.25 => 1.9 ch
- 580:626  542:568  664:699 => 3.1 ch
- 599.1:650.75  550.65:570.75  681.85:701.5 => 3.8 ch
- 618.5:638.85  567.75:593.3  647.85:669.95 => 0.7 ch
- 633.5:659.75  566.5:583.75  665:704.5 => 0.1 ch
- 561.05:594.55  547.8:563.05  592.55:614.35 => 2.7 ch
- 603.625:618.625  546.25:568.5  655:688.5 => 0.6 ch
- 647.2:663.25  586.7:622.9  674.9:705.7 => 0.6 ch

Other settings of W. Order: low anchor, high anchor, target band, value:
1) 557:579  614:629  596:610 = -0.04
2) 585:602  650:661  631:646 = 0.02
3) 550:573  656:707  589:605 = 0.02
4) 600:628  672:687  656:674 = 0.02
